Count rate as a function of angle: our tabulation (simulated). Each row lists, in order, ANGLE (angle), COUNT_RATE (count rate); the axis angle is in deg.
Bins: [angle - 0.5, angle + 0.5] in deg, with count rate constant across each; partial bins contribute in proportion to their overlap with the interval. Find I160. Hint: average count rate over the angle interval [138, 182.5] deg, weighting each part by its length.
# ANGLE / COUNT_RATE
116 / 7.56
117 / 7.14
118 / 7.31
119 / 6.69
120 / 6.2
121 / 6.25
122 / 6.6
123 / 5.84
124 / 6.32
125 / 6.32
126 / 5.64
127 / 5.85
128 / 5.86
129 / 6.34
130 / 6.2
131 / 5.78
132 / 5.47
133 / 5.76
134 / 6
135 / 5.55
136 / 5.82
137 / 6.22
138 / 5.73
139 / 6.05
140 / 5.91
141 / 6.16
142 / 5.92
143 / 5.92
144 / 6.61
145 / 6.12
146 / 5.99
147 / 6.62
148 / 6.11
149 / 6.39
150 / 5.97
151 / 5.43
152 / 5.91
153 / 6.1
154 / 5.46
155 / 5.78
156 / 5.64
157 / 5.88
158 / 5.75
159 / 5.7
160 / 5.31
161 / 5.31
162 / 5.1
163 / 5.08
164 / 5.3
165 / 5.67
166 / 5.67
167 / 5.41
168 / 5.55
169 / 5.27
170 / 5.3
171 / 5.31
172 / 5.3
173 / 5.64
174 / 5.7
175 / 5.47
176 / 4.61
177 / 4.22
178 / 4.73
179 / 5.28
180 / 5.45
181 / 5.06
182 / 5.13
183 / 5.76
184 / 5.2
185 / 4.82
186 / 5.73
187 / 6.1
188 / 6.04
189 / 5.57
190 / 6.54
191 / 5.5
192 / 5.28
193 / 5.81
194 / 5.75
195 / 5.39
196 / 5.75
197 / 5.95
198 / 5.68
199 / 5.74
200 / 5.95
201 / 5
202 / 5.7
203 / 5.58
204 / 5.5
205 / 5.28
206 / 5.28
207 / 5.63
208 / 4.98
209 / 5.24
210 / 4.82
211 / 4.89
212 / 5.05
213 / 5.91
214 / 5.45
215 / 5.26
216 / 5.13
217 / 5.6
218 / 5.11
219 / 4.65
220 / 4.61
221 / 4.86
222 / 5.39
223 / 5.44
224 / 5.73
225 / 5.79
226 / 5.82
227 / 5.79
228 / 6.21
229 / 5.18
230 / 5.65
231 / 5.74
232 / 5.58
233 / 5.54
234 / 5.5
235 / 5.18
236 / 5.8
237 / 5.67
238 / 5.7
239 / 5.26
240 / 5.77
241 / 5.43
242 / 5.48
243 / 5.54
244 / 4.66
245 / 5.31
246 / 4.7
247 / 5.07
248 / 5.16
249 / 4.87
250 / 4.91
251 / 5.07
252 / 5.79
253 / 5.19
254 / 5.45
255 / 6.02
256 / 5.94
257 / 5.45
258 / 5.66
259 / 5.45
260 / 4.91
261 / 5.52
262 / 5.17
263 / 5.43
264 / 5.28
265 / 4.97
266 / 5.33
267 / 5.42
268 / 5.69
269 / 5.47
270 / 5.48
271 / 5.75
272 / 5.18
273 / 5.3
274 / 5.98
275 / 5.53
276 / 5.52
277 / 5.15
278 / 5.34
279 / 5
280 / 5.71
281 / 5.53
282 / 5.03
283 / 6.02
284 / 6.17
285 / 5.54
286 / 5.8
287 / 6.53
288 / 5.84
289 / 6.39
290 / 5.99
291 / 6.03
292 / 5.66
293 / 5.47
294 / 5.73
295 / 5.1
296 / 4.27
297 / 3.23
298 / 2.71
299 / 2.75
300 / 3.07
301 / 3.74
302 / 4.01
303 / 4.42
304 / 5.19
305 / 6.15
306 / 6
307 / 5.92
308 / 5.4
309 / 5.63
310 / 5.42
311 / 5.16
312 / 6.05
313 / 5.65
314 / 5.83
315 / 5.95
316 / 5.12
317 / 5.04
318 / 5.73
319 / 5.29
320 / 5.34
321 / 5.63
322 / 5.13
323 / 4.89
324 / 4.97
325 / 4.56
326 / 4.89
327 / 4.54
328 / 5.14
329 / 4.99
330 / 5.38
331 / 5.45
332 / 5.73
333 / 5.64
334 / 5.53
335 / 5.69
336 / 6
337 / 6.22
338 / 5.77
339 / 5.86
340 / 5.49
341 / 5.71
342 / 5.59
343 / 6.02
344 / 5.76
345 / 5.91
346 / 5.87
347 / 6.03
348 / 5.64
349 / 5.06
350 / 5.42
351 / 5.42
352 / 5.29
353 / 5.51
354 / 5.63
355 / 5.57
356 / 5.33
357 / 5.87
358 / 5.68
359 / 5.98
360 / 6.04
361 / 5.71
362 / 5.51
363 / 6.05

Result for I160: 5.6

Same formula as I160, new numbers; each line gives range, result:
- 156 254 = 5.41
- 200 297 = 5.43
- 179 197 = 5.58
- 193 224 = 5.37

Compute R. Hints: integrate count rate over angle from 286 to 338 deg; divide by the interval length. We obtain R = 5.23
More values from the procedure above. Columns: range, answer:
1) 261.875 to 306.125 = 5.22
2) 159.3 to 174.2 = 5.39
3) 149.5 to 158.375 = 5.77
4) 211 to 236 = 5.42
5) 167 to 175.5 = 5.44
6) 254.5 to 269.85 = 5.45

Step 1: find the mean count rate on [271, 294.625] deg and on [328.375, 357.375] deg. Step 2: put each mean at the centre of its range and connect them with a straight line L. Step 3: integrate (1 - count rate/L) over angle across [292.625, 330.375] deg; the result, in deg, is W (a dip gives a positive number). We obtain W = 4.5 deg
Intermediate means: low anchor 5.67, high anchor 5.63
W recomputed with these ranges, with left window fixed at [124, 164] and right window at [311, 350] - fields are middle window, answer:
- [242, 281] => 1.9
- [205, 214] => 0.8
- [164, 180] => 1.5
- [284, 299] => 0.9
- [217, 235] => 0.8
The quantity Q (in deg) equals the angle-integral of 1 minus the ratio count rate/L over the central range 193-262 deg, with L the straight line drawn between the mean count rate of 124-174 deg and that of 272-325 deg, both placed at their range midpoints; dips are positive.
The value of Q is 1.2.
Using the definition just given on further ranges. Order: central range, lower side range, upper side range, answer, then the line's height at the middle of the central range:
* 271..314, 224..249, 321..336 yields 0.5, 5.32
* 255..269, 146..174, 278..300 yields -0.3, 5.3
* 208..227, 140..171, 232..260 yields 0.8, 5.5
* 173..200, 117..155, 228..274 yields 1.4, 5.78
